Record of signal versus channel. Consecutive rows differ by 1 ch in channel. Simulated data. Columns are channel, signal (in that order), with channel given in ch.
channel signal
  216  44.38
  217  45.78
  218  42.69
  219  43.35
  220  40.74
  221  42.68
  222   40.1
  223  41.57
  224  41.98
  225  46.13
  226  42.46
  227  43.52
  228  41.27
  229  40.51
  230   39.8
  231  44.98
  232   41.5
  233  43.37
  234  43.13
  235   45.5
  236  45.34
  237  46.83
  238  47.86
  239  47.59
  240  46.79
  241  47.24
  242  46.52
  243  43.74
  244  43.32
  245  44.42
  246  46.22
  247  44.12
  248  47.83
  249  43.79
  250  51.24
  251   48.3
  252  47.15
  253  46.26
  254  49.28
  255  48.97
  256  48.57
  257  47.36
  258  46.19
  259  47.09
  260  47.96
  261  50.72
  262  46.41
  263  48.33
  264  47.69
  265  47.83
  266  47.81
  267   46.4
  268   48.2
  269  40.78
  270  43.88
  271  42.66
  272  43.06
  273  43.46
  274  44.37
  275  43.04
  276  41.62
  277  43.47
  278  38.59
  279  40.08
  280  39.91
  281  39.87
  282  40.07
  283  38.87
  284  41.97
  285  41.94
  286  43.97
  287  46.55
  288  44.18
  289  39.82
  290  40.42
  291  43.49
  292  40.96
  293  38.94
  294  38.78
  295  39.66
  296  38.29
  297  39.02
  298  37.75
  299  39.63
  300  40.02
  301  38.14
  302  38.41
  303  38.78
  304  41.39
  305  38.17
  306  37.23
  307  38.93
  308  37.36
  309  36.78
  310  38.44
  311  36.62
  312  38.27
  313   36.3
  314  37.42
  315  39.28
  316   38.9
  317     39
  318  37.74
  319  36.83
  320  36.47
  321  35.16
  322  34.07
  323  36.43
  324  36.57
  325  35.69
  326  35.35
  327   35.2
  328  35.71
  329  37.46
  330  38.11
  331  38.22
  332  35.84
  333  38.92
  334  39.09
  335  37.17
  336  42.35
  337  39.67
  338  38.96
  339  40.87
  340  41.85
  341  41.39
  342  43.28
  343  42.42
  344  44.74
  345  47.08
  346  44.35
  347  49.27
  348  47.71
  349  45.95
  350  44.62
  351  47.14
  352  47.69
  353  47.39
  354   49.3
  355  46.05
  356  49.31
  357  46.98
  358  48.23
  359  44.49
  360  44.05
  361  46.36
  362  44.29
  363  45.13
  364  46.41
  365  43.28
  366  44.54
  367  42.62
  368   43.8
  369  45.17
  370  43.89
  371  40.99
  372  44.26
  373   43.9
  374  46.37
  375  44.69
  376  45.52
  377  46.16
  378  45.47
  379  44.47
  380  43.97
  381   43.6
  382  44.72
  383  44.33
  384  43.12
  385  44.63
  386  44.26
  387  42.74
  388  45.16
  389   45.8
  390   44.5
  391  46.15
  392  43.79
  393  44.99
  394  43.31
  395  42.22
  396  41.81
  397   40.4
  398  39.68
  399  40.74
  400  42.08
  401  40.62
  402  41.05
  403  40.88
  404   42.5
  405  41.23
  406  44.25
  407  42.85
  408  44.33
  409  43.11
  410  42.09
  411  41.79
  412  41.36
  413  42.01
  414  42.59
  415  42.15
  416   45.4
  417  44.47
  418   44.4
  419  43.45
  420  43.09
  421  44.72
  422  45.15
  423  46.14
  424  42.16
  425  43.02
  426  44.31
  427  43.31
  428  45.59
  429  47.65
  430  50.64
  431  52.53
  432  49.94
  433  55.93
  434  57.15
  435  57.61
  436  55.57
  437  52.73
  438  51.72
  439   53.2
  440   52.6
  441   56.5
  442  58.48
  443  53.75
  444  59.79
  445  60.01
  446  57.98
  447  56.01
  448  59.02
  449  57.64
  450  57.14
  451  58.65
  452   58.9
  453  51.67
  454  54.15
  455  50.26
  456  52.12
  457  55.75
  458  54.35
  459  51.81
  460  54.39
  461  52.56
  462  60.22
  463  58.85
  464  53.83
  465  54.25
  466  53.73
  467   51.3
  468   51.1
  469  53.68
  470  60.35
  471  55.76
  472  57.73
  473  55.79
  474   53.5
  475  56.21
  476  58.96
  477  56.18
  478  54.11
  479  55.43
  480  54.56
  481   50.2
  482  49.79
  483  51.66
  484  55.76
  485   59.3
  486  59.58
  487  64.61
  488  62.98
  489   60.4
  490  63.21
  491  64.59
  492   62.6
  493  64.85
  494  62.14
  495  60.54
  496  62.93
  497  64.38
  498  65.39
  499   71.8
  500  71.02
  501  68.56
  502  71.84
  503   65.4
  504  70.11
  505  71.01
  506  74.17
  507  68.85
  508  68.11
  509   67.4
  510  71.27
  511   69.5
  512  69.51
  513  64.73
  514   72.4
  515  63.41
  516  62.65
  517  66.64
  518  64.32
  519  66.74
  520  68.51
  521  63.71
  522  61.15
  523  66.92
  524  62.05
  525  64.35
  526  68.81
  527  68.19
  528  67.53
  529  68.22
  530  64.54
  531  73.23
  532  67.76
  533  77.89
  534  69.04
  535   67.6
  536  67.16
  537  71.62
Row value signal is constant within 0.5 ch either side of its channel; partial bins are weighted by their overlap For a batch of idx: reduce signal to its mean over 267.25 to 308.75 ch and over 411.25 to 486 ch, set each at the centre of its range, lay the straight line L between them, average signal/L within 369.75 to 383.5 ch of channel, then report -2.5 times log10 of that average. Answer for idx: 0.07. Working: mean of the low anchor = 40.9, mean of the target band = 44.5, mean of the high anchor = 52.4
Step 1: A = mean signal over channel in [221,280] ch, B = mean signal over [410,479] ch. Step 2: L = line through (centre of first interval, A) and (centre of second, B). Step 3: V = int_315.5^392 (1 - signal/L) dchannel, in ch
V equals 9.5 ch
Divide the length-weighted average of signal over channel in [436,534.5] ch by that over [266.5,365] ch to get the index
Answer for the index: 1.5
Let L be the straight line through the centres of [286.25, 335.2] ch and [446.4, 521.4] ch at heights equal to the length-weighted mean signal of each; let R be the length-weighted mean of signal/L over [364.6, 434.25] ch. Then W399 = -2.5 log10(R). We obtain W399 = 0.12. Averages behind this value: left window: 38.3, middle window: 44.2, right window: 60.5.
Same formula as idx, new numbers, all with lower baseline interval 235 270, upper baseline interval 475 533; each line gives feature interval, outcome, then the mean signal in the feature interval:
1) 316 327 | 0.38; 36.4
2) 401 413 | 0.34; 42.2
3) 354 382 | 0.21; 45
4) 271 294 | 0.17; 41.7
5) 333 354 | 0.21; 43.7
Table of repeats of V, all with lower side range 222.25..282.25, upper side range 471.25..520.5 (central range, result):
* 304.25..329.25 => 6.4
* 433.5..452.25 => 0.8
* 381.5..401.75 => 4.4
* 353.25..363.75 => 1.3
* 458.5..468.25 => 1.0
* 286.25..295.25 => 1.2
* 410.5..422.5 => 2.9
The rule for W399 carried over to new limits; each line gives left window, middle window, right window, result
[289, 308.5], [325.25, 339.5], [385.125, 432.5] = 0.072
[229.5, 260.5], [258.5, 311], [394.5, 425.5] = 0.084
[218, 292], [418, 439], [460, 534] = 0.182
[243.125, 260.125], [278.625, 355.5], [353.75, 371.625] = 0.143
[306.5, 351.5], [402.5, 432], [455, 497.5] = 0.135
